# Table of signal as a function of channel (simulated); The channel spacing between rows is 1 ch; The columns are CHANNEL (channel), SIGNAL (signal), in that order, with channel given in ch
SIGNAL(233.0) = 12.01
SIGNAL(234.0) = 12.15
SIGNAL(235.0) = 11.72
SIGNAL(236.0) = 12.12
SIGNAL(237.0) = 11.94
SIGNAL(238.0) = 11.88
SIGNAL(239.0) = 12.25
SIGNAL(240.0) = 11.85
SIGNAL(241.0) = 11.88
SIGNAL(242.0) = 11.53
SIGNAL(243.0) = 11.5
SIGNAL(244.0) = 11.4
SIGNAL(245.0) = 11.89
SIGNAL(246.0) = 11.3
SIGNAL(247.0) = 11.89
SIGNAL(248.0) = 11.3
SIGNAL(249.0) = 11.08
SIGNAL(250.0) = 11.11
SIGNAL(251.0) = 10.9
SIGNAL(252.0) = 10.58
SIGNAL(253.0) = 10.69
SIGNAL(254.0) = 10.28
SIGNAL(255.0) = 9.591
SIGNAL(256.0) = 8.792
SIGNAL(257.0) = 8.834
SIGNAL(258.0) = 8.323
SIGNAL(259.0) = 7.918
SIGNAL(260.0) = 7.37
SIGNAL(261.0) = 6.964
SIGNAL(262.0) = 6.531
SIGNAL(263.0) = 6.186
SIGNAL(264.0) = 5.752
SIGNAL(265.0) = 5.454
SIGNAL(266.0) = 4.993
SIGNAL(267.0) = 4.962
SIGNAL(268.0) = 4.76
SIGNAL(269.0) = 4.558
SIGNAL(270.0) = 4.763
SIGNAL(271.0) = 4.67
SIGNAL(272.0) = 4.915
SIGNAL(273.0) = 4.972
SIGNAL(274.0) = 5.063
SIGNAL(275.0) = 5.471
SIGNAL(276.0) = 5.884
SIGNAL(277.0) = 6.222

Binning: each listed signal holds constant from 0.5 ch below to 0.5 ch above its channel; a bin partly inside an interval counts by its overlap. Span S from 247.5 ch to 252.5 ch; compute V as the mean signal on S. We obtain 11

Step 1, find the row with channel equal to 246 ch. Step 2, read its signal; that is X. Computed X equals 11.3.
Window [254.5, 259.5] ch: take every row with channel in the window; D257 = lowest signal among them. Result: 7.918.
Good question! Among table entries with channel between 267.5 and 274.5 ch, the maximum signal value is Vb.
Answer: 5.063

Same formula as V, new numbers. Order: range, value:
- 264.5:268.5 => 5.04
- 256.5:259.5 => 8.36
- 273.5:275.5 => 5.27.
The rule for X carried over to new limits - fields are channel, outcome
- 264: 5.752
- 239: 12.25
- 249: 11.08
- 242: 11.53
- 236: 12.12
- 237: 11.94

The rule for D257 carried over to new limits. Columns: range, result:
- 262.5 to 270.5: 4.558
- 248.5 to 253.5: 10.58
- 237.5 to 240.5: 11.85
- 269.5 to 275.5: 4.67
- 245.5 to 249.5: 11.08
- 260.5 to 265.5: 5.454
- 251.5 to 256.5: 8.792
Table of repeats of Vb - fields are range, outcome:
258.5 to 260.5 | 7.918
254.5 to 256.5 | 9.591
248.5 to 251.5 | 11.11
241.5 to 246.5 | 11.89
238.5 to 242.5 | 12.25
